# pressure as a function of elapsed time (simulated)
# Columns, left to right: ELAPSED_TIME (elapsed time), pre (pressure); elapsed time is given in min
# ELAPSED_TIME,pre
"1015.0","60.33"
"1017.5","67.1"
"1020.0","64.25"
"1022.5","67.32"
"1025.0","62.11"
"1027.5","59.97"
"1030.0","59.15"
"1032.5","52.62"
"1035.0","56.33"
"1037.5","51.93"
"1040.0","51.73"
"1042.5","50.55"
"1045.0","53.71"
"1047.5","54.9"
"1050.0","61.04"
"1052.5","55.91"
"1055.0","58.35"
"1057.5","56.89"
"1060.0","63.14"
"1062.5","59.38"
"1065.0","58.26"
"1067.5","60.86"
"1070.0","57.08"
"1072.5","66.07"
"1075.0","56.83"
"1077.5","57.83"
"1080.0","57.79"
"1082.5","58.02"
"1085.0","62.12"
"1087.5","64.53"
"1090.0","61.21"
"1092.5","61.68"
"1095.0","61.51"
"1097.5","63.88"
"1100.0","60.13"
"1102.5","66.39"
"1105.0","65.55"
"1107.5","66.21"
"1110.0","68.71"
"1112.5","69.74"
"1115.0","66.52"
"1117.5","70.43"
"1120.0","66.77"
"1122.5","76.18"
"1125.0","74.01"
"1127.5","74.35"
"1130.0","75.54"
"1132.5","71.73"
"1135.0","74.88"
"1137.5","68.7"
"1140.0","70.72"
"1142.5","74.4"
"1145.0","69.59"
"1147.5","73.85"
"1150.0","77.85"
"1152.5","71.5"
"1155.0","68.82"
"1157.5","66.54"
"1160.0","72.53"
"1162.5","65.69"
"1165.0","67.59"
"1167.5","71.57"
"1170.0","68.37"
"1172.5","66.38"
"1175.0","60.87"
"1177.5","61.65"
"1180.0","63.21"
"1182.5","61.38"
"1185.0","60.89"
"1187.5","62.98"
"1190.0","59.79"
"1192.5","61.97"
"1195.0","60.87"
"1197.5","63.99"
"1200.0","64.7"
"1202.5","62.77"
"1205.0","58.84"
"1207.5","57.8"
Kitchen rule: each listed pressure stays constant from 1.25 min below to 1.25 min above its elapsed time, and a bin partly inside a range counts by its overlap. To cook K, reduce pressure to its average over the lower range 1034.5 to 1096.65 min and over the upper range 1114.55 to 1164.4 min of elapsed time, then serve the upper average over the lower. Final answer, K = 1.23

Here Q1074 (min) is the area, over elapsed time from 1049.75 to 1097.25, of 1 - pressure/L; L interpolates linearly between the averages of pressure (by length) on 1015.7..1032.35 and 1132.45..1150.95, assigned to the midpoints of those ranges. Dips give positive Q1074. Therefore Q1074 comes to 4.8 min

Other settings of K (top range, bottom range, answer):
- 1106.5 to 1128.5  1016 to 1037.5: 1.16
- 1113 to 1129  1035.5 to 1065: 1.27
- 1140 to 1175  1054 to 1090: 1.17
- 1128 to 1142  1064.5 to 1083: 1.23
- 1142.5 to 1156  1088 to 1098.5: 1.17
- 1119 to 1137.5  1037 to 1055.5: 1.34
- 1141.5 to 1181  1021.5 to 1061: 1.20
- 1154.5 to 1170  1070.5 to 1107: 1.11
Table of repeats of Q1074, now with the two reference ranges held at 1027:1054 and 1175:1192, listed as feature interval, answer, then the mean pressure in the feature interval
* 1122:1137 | -3.8 min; 74.1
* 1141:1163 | -4.1 min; 71.4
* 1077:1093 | -0.9 min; 60.5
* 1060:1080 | -1.1 min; 59.6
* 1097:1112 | -1.9 min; 65.4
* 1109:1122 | -2.3 min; 68.9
